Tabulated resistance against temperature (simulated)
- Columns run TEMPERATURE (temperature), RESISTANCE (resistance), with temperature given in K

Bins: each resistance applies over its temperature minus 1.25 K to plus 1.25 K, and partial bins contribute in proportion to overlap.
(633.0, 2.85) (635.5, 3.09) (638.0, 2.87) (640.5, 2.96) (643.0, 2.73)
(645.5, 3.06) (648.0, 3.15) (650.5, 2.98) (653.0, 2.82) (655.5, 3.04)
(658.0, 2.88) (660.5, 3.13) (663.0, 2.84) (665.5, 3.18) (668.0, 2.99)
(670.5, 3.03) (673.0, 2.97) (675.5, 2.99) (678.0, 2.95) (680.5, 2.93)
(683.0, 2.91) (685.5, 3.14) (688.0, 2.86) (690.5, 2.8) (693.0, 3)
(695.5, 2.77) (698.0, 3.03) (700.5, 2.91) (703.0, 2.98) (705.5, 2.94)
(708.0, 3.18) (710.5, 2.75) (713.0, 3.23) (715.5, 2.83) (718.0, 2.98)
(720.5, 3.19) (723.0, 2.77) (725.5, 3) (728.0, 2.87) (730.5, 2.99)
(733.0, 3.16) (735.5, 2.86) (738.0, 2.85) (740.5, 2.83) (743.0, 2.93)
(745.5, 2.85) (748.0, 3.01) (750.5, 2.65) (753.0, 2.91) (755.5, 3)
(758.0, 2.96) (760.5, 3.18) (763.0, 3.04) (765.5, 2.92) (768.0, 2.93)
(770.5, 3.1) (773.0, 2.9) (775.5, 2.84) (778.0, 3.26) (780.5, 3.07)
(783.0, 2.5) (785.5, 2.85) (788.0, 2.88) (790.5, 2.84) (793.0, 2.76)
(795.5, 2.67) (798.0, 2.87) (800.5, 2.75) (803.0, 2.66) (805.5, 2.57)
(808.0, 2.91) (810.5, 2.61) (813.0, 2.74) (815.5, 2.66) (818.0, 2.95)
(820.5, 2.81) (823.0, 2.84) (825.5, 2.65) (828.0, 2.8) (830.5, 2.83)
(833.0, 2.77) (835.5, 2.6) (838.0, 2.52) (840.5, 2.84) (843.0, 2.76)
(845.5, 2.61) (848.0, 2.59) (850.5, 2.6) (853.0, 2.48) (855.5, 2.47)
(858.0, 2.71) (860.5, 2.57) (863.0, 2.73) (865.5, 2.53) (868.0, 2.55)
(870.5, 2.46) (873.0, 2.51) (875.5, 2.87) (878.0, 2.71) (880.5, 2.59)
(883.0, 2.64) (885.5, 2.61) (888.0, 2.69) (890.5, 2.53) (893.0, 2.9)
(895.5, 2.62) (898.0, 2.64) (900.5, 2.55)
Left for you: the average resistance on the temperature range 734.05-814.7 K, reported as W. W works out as 2.87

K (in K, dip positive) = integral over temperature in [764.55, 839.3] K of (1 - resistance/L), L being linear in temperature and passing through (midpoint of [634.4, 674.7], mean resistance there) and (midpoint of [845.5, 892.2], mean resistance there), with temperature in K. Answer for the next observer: -2.1 K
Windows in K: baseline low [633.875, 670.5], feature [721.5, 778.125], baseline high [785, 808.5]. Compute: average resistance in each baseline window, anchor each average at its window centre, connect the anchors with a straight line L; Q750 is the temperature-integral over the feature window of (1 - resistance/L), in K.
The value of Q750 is -2.1 K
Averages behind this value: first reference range 2.98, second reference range 2.77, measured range 2.94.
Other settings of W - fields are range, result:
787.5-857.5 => 2.71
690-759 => 2.94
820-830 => 2.78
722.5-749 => 2.92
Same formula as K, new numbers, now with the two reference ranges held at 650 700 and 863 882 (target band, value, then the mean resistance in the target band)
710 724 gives -0.4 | 2.97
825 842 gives -0.2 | 2.72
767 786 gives -1.0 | 2.93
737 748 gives -0.2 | 2.88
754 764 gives -0.8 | 3.04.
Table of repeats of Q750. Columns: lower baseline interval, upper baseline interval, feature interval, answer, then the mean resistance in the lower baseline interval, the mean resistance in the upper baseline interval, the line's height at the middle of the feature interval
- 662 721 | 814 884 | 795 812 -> 0.2 K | 2.97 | 2.67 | 2.75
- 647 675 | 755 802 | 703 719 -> -0.1 K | 3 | 2.91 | 2.96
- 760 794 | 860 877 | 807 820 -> 0.1 K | 2.93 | 2.61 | 2.8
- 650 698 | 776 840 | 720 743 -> -0.5 K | 2.96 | 2.78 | 2.88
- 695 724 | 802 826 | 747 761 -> -0.3 K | 2.97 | 2.74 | 2.87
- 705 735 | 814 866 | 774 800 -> -0.3 K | 2.99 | 2.68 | 2.82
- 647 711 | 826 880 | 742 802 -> -2.3 K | 2.97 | 2.64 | 2.79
